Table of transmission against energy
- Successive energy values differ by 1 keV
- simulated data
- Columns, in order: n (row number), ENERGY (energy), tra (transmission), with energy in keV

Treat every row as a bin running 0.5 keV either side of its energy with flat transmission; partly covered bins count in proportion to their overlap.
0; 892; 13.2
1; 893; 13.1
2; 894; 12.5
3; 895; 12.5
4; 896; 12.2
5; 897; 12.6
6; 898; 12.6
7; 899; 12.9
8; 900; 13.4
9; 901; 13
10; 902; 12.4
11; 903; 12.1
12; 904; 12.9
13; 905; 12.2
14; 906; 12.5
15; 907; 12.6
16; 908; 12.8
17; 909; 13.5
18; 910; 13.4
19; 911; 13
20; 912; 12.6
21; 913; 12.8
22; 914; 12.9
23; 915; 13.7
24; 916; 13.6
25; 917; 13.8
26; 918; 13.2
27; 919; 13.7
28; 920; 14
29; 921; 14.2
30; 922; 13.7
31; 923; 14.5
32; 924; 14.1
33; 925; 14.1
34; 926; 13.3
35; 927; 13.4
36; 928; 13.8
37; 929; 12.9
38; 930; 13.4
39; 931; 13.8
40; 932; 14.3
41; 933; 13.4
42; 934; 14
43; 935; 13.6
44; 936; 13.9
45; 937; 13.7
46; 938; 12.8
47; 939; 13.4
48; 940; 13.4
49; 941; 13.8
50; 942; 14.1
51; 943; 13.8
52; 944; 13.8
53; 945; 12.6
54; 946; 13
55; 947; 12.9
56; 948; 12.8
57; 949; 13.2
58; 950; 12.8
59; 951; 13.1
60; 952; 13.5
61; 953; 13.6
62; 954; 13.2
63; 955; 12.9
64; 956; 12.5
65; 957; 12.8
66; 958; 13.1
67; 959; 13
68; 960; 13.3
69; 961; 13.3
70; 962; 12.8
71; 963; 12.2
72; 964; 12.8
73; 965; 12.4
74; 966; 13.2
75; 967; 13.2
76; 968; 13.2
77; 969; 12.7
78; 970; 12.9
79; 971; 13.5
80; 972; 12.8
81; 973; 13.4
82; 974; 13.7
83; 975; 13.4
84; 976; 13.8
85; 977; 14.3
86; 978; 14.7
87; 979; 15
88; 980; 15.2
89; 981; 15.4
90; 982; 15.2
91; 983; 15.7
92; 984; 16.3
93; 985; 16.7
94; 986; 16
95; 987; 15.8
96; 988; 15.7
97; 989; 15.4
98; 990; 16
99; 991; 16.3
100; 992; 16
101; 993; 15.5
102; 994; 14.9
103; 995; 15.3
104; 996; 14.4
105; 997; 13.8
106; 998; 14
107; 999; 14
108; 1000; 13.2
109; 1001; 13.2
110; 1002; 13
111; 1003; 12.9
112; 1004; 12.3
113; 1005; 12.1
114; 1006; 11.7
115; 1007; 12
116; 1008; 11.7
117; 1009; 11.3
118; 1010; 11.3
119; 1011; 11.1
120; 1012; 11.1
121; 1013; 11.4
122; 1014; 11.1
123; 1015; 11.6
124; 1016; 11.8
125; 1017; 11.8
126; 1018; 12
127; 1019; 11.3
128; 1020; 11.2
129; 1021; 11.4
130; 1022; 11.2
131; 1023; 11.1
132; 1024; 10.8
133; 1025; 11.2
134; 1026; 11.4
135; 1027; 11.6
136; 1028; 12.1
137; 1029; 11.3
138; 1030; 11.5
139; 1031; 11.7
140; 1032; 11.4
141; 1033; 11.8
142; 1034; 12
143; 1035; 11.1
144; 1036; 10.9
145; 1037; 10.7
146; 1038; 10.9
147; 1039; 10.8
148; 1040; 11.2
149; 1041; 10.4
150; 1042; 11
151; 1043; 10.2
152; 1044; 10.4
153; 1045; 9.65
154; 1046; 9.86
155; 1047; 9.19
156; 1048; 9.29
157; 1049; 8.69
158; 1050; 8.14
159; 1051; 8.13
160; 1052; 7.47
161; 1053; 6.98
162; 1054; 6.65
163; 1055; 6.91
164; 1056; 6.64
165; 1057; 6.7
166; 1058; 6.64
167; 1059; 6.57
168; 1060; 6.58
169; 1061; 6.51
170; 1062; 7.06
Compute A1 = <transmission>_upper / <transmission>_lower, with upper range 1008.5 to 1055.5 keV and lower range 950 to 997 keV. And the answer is 0.75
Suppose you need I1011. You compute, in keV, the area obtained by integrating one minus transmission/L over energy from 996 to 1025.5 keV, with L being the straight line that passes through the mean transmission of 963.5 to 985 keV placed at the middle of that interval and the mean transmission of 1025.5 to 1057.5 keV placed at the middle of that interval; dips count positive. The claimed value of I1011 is -0.5 keV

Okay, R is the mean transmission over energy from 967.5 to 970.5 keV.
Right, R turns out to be 12.9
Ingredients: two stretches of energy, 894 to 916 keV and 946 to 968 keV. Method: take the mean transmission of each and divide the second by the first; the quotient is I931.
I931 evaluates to 1.0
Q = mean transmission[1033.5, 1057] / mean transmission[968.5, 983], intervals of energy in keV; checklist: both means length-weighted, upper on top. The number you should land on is 0.67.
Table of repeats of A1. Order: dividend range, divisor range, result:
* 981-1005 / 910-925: 1.09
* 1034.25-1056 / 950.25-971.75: 0.72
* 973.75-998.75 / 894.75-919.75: 1.17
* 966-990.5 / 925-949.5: 1.08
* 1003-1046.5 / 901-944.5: 0.84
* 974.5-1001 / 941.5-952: 1.14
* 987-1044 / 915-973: 0.92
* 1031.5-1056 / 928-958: 0.72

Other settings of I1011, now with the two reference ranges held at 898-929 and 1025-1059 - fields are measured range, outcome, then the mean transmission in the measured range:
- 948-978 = -3.1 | 13.1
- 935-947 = -0.9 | 13.5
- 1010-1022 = -1.1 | 11.4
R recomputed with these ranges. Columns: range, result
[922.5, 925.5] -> 14.2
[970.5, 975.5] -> 13.4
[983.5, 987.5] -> 16.2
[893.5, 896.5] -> 12.4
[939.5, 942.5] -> 13.8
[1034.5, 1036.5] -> 11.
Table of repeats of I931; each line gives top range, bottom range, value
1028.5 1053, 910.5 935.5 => 0.75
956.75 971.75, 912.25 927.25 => 0.95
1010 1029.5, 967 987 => 0.79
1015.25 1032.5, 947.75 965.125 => 0.88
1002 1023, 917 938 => 0.85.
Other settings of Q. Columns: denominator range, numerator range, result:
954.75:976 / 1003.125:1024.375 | 0.88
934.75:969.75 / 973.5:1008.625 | 1.10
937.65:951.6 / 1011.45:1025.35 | 0.86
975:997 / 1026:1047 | 0.72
